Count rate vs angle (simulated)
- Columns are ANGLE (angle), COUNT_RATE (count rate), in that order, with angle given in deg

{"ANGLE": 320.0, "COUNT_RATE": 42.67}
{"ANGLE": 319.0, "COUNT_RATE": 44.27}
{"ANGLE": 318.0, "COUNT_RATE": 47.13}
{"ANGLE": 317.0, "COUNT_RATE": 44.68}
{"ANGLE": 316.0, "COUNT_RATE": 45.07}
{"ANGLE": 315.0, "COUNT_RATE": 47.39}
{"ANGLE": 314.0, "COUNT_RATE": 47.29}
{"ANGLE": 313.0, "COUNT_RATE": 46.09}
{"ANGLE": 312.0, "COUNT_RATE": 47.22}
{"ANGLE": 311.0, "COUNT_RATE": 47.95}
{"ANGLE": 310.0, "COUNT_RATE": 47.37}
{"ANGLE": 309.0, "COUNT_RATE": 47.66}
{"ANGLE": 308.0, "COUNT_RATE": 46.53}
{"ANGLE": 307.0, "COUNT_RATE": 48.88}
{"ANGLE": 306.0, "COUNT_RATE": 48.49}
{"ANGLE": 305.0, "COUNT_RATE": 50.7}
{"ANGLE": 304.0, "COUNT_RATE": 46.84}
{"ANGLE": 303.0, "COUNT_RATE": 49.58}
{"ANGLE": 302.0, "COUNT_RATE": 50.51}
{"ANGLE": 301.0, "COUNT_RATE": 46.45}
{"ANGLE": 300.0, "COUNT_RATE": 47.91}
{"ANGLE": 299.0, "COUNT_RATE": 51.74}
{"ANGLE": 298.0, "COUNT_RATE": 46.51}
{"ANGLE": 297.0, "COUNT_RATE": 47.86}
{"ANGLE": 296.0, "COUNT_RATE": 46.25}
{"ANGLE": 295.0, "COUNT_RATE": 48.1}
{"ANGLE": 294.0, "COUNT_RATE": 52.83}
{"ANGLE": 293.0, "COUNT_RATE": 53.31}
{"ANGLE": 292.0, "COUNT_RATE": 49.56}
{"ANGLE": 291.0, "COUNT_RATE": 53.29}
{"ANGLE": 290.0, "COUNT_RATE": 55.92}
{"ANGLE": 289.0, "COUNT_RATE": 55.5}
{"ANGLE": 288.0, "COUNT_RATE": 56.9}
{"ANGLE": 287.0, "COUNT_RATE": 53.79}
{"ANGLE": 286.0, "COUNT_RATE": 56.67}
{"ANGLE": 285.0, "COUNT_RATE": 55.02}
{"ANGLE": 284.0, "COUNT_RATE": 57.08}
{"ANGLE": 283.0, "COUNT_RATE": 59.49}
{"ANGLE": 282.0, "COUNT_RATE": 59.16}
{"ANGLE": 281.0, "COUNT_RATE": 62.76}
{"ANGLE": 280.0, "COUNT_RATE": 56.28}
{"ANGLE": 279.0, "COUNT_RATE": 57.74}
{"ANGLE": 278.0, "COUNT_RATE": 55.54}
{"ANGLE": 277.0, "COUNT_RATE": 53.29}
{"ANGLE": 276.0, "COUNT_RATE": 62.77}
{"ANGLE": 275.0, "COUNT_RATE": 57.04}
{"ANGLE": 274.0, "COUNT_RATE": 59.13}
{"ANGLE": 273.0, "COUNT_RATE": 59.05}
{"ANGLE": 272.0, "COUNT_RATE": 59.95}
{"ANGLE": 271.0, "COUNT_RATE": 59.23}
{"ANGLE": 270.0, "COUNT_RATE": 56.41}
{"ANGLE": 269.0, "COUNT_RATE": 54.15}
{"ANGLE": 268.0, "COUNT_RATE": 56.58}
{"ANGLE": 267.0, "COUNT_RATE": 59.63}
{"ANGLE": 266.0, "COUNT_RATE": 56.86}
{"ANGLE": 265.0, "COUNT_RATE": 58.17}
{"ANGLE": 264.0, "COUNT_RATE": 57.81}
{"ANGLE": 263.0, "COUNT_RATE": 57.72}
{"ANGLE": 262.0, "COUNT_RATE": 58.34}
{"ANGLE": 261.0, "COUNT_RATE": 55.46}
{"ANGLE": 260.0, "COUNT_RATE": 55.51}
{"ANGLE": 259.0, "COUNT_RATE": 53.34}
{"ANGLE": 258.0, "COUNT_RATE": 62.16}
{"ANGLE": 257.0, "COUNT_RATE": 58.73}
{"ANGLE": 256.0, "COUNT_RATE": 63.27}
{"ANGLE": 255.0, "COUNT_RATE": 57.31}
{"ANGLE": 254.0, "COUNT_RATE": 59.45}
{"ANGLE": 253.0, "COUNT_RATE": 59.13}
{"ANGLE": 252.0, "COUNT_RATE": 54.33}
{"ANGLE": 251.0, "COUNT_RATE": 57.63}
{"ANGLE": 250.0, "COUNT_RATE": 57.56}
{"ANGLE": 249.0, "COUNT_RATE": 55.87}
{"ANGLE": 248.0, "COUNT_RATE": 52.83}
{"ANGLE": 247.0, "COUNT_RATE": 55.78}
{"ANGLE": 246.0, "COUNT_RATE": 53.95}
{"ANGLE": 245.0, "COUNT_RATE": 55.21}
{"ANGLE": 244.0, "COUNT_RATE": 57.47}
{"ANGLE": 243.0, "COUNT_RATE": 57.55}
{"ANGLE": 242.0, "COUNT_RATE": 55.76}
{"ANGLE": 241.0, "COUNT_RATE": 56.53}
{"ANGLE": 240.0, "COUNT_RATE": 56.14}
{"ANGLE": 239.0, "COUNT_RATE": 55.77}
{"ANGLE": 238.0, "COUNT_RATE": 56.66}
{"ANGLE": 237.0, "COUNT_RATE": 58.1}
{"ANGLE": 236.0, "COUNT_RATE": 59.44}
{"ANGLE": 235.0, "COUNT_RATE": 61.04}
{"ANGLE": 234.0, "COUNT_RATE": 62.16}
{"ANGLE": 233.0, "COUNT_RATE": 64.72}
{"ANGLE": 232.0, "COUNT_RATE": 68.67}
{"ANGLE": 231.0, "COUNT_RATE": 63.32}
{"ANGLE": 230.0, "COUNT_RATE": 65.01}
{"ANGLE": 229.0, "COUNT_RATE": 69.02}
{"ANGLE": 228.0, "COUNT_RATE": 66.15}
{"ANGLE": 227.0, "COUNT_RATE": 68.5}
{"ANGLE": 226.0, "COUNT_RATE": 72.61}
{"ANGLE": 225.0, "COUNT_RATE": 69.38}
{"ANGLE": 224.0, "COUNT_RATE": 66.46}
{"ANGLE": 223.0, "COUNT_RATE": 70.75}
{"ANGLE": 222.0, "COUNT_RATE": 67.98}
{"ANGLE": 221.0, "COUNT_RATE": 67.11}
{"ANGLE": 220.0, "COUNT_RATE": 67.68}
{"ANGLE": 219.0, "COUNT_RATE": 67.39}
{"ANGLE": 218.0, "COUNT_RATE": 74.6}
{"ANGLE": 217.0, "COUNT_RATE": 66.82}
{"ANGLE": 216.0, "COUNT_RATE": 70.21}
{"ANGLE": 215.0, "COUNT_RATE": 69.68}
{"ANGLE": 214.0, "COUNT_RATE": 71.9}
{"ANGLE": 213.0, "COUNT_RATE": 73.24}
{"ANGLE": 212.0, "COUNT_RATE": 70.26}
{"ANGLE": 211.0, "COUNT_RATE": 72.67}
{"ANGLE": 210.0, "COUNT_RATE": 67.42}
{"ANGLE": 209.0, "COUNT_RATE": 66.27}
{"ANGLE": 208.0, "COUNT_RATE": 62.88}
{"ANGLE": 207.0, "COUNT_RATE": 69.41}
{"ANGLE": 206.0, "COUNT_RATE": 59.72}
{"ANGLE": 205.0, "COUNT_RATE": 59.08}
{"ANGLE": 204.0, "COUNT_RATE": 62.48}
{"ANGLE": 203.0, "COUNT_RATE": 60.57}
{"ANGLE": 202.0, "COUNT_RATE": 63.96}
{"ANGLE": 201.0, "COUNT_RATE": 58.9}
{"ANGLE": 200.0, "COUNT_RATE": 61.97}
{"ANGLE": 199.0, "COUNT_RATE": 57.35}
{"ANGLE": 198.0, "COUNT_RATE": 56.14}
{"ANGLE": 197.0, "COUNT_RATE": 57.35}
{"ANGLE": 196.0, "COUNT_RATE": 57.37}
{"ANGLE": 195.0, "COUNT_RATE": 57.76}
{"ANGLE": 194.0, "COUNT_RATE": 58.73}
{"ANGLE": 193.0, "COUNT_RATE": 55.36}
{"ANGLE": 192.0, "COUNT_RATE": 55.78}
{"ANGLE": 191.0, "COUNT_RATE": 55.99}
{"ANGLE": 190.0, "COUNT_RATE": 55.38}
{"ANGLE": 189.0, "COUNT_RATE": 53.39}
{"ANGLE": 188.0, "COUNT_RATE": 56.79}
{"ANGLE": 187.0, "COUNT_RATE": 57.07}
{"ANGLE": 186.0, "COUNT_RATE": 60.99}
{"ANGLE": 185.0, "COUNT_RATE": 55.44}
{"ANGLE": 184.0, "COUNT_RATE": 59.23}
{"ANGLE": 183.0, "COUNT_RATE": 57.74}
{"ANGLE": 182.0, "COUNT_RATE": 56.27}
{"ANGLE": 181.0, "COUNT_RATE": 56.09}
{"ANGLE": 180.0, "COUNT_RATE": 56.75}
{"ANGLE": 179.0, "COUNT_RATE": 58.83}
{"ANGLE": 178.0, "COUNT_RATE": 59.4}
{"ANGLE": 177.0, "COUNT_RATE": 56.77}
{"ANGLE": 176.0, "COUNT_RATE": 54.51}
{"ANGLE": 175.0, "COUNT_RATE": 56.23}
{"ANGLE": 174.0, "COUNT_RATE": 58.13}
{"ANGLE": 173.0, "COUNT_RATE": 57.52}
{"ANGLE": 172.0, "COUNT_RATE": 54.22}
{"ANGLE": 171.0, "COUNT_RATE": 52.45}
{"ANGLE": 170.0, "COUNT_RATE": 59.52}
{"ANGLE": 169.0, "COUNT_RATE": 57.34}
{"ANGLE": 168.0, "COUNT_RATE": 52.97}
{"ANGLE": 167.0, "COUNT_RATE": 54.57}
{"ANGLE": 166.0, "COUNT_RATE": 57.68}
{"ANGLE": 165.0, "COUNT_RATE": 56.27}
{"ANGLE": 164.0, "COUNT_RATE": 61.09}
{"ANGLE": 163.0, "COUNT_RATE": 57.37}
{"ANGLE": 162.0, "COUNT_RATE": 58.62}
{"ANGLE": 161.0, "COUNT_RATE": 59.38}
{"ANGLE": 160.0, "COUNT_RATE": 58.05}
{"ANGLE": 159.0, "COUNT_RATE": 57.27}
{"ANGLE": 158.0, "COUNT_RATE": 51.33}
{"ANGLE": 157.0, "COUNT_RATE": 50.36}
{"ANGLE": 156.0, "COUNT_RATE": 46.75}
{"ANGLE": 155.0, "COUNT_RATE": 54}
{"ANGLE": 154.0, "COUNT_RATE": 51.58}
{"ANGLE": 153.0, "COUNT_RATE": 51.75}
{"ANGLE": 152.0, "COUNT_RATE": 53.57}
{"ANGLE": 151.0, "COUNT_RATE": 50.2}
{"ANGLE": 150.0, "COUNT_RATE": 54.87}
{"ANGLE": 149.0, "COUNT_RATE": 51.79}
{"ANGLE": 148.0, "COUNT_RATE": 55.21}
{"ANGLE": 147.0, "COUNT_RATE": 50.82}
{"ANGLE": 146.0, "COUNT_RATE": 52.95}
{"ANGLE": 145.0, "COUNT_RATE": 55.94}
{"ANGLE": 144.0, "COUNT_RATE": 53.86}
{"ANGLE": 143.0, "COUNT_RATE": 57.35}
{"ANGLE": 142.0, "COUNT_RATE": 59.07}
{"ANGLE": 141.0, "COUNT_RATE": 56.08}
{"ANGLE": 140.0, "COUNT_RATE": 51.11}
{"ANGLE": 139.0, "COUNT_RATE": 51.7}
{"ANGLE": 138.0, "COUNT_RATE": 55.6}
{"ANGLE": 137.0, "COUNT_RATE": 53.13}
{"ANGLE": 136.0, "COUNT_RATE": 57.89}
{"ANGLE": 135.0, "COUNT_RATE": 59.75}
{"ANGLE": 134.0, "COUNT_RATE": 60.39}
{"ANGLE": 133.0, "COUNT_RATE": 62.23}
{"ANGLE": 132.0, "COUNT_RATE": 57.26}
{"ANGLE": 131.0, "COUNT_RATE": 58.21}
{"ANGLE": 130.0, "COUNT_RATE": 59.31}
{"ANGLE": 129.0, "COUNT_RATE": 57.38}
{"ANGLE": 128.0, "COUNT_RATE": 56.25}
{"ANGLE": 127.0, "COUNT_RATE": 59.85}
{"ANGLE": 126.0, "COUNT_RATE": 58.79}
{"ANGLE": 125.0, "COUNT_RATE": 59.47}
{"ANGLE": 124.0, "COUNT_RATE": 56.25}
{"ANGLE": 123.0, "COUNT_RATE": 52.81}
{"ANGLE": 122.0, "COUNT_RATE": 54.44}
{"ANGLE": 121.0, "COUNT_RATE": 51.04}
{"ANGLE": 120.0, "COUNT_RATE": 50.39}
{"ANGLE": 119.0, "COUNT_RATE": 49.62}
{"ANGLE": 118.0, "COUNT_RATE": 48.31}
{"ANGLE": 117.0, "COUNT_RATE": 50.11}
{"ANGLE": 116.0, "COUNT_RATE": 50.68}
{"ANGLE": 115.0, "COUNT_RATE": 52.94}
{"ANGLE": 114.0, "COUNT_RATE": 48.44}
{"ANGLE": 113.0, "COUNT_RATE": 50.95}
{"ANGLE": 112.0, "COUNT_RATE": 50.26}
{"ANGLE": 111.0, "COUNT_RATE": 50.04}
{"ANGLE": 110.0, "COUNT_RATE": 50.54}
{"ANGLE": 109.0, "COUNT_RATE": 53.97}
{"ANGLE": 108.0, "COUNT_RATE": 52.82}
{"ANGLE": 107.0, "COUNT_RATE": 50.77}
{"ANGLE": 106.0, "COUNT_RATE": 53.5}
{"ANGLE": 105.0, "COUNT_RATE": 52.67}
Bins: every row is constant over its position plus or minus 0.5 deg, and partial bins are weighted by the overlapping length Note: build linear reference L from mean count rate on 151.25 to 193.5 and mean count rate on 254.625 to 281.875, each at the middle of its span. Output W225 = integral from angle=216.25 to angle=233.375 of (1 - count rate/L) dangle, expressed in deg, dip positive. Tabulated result -3.3 deg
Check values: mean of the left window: 55.9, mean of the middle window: 68.1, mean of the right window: 58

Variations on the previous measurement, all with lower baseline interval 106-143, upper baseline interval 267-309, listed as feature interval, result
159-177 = -0.9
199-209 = -1.5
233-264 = -2.0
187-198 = -0.5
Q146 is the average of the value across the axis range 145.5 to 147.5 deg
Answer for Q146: 51.9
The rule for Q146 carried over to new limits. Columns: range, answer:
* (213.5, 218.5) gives 70.6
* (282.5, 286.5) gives 57.1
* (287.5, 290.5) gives 56.1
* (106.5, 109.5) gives 52.5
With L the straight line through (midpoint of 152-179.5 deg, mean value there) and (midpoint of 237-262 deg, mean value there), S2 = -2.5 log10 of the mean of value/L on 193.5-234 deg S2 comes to -0.16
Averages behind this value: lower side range 55.7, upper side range 56.9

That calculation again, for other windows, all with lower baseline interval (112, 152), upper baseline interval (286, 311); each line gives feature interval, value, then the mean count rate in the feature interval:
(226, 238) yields -0.23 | 64.2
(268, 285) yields -0.14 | 57.9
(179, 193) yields -0.07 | 56.7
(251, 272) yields -0.13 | 57.7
